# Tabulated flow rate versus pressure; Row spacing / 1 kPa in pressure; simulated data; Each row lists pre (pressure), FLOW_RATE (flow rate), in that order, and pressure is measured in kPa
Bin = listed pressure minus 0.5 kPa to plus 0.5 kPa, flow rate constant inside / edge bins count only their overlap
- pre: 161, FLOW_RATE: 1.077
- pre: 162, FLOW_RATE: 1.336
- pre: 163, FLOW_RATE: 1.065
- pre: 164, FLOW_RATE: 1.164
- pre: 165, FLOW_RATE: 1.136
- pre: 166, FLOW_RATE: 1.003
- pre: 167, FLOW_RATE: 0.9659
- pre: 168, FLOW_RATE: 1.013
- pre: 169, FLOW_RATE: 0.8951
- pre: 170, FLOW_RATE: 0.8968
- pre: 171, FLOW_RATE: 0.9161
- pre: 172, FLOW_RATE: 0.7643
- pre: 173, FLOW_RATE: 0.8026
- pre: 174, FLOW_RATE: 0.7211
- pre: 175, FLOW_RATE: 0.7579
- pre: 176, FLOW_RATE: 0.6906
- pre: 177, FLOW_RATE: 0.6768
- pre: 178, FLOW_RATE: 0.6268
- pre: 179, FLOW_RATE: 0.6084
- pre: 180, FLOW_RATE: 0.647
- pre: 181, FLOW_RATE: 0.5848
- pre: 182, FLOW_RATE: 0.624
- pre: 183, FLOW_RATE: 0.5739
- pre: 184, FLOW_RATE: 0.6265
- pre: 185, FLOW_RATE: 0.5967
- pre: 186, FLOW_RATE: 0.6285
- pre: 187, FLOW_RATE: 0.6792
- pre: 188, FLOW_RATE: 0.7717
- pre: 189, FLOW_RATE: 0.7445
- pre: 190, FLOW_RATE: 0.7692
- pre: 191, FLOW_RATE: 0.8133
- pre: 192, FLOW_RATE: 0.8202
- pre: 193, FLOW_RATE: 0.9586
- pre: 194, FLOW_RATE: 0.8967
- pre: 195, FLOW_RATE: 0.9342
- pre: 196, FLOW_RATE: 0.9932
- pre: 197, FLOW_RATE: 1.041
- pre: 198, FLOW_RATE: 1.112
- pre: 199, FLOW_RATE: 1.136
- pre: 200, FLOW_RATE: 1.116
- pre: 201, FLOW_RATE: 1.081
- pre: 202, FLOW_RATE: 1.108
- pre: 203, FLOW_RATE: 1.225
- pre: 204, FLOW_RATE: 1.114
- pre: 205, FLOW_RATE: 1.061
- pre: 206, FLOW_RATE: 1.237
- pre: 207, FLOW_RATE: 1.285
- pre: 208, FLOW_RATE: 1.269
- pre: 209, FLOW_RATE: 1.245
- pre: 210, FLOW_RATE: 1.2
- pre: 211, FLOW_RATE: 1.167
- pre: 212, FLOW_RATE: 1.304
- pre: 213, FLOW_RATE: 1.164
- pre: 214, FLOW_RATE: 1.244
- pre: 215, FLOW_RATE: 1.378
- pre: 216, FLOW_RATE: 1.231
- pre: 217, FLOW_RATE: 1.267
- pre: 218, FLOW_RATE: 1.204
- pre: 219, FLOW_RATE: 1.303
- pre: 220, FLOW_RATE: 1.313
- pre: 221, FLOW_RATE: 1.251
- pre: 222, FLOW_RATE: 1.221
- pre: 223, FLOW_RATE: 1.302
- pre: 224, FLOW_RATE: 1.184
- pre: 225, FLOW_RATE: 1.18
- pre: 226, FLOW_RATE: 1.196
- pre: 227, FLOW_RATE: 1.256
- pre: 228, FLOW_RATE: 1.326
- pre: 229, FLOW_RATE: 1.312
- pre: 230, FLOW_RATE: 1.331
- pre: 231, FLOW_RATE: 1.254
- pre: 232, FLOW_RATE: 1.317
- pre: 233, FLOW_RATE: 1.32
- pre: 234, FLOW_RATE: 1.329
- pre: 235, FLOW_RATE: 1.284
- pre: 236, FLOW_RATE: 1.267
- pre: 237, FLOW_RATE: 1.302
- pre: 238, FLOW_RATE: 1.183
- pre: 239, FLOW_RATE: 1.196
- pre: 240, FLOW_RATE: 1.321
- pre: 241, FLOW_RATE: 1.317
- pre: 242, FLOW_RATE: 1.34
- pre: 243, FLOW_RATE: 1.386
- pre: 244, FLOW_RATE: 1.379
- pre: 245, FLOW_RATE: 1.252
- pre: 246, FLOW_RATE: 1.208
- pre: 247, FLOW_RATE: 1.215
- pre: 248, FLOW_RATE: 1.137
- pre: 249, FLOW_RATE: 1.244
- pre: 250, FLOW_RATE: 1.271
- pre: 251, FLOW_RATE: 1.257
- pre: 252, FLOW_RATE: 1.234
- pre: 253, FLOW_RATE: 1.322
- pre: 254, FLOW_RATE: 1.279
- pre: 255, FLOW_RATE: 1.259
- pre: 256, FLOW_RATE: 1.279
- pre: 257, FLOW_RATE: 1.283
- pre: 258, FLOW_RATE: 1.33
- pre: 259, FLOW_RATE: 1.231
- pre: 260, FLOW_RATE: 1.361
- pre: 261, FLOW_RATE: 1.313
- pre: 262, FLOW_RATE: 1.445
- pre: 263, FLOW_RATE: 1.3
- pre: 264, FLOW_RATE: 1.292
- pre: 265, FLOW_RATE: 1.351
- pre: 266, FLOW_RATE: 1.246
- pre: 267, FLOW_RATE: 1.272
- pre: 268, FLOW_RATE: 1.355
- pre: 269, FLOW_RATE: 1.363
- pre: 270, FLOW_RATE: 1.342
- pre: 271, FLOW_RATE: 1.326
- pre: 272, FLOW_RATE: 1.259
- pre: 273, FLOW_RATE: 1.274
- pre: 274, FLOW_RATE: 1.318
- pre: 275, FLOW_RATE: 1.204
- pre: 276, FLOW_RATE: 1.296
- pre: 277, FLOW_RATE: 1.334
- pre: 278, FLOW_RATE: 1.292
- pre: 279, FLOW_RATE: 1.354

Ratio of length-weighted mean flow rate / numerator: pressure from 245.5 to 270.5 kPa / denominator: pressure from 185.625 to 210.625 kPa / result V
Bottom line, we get 1.27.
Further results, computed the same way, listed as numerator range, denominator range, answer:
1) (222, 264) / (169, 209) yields 1.46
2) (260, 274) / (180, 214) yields 1.37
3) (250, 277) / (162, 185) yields 1.60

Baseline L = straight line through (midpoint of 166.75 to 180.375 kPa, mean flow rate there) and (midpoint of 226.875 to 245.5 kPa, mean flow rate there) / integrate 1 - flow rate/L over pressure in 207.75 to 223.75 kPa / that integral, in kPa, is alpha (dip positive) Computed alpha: -1.7 kPa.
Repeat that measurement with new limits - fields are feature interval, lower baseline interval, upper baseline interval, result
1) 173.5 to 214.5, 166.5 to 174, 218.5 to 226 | 5.38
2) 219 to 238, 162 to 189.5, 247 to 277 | -3.04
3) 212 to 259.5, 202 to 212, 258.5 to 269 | -0.36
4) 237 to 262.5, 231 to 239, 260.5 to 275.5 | 0.21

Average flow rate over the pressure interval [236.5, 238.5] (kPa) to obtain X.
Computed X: 1.24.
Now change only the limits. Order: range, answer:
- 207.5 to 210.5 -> 1.24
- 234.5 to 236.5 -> 1.28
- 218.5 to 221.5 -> 1.29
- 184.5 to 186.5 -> 0.613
